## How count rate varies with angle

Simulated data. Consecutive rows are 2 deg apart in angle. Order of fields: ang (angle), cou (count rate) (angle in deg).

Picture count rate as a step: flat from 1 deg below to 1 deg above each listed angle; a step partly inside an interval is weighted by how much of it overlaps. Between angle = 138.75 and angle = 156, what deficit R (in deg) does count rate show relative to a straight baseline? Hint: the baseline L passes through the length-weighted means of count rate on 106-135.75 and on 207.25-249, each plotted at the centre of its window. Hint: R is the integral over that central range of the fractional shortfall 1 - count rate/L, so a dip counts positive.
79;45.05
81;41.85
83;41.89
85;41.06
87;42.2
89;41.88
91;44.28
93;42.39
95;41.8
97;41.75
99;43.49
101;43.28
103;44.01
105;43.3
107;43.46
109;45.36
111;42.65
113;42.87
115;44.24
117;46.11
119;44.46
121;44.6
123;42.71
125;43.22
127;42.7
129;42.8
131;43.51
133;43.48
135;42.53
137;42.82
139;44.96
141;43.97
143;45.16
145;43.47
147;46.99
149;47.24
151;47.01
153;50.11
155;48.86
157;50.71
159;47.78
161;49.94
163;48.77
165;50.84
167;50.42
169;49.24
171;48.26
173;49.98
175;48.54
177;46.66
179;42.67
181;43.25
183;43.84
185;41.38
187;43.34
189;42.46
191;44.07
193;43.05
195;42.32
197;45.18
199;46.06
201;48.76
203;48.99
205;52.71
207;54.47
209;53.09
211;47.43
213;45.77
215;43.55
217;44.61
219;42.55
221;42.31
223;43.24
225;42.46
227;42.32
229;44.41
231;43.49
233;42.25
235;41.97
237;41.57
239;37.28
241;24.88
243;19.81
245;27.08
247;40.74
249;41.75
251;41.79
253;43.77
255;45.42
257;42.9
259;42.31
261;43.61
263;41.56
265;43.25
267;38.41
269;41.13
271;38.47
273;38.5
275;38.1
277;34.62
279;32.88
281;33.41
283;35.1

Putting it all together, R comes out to -1.4 deg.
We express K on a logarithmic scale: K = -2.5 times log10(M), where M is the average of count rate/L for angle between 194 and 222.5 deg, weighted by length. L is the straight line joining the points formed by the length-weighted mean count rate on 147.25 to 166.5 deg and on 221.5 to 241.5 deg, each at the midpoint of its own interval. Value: -0.09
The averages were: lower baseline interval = 49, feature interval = 46.9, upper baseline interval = 40.8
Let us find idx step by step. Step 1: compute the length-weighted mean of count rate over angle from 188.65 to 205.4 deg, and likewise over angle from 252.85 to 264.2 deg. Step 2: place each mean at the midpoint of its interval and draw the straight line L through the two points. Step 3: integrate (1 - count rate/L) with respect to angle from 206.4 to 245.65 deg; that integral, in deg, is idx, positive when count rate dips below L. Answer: 3.0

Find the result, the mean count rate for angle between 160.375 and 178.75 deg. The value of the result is 48.9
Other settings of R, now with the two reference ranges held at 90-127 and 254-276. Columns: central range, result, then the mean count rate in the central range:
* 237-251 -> 2.8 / 33.3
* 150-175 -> -3.8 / 49.3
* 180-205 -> -1.4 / 44.7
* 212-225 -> -0.5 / 43.6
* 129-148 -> -0.4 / 44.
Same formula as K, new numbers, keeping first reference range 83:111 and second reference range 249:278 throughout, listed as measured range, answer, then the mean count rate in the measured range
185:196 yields -0.027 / 42.9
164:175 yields -0.179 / 49.6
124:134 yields -0.015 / 43.1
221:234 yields -0.040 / 43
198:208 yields -0.201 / 50.2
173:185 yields -0.078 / 45.1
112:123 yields -0.041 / 44.3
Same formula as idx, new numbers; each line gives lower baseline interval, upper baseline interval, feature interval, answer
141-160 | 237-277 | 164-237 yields -4.31 deg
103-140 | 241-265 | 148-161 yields -1.93 deg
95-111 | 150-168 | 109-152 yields 1.95 deg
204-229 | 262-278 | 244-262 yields 0.15 deg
